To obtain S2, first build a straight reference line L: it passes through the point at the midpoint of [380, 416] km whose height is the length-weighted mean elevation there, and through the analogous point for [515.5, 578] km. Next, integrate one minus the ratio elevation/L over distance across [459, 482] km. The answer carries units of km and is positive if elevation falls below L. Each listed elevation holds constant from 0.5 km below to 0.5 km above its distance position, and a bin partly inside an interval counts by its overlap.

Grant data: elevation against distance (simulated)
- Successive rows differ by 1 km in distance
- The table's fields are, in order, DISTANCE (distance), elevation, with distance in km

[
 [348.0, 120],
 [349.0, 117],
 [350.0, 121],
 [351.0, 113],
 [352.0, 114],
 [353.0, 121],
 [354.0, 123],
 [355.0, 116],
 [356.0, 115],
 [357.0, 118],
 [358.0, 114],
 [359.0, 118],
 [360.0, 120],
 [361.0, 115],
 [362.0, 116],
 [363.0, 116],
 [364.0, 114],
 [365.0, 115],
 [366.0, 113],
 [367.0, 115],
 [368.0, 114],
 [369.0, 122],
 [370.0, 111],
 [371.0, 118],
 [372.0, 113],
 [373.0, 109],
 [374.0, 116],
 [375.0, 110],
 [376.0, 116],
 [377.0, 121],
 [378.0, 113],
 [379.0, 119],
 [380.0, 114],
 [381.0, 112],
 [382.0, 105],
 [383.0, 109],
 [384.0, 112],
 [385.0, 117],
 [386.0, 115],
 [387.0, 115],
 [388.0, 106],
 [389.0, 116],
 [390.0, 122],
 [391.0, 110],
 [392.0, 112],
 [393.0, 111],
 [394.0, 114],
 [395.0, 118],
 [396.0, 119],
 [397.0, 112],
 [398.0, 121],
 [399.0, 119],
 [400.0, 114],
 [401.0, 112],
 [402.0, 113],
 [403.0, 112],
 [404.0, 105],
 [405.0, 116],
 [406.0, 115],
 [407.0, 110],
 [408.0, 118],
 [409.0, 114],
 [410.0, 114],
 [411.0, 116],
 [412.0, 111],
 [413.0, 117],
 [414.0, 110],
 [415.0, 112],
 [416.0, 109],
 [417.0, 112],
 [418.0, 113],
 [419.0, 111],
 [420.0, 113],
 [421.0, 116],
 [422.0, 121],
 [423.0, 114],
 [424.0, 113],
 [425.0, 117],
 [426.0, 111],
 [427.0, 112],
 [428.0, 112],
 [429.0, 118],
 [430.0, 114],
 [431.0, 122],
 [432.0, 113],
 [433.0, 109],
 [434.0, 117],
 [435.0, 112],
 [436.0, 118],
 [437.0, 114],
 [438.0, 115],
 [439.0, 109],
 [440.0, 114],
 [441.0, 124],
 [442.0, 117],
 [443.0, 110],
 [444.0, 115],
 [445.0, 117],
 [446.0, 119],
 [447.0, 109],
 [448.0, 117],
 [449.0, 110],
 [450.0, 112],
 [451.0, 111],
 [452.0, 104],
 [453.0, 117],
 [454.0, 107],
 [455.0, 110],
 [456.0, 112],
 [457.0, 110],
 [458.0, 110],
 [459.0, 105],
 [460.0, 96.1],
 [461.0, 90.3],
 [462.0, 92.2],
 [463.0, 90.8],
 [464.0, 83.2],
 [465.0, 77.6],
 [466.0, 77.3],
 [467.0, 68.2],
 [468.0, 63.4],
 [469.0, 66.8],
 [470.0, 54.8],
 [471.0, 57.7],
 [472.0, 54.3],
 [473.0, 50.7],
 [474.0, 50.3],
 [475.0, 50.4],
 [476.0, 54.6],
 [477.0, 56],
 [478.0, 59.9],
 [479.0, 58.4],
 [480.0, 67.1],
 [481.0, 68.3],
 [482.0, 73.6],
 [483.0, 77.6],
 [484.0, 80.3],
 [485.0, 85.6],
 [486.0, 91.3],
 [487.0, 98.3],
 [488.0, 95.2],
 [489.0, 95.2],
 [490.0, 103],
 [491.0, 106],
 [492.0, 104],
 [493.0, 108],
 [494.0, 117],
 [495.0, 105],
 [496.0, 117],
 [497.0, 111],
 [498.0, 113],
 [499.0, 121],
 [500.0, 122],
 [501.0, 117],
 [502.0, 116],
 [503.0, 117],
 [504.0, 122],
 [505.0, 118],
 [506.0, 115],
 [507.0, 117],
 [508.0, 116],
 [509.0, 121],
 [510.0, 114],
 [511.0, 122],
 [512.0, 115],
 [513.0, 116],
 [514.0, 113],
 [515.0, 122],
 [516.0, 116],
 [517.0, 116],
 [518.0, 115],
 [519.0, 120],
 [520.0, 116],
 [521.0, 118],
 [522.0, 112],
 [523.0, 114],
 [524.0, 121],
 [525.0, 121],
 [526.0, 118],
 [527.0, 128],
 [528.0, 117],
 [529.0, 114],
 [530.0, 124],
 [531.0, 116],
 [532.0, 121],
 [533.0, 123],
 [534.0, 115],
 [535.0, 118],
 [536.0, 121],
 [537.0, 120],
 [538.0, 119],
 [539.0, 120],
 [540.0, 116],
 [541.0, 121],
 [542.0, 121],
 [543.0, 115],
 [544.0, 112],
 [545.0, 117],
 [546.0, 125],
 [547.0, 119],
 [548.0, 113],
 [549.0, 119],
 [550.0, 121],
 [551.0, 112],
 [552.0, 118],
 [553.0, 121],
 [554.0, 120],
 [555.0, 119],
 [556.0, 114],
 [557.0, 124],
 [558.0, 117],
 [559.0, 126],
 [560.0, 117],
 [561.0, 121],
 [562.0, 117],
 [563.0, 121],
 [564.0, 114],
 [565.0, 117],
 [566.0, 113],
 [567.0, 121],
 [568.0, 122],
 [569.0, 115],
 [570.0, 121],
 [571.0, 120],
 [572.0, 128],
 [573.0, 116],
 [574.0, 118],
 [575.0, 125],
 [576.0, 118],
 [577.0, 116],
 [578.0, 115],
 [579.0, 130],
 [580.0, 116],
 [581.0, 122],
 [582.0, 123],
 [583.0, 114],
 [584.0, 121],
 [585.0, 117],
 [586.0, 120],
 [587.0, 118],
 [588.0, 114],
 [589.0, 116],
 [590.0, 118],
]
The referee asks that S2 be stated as 9.4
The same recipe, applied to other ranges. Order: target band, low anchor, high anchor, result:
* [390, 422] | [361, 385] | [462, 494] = -3.7 km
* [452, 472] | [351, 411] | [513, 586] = 4.8 km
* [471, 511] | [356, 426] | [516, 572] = 7.9 km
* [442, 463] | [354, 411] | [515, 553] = 1.4 km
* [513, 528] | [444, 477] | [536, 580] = -1.5 km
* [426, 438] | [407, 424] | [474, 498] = -0.8 km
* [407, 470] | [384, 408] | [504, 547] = 4.2 km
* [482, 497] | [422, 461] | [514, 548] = 2.2 km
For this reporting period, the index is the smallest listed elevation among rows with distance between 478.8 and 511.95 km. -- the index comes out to 58.4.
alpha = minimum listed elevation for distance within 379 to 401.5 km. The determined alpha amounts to 105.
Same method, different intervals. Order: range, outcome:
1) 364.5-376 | 109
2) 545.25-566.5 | 112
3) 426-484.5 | 50.3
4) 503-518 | 113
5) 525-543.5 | 114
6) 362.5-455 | 104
